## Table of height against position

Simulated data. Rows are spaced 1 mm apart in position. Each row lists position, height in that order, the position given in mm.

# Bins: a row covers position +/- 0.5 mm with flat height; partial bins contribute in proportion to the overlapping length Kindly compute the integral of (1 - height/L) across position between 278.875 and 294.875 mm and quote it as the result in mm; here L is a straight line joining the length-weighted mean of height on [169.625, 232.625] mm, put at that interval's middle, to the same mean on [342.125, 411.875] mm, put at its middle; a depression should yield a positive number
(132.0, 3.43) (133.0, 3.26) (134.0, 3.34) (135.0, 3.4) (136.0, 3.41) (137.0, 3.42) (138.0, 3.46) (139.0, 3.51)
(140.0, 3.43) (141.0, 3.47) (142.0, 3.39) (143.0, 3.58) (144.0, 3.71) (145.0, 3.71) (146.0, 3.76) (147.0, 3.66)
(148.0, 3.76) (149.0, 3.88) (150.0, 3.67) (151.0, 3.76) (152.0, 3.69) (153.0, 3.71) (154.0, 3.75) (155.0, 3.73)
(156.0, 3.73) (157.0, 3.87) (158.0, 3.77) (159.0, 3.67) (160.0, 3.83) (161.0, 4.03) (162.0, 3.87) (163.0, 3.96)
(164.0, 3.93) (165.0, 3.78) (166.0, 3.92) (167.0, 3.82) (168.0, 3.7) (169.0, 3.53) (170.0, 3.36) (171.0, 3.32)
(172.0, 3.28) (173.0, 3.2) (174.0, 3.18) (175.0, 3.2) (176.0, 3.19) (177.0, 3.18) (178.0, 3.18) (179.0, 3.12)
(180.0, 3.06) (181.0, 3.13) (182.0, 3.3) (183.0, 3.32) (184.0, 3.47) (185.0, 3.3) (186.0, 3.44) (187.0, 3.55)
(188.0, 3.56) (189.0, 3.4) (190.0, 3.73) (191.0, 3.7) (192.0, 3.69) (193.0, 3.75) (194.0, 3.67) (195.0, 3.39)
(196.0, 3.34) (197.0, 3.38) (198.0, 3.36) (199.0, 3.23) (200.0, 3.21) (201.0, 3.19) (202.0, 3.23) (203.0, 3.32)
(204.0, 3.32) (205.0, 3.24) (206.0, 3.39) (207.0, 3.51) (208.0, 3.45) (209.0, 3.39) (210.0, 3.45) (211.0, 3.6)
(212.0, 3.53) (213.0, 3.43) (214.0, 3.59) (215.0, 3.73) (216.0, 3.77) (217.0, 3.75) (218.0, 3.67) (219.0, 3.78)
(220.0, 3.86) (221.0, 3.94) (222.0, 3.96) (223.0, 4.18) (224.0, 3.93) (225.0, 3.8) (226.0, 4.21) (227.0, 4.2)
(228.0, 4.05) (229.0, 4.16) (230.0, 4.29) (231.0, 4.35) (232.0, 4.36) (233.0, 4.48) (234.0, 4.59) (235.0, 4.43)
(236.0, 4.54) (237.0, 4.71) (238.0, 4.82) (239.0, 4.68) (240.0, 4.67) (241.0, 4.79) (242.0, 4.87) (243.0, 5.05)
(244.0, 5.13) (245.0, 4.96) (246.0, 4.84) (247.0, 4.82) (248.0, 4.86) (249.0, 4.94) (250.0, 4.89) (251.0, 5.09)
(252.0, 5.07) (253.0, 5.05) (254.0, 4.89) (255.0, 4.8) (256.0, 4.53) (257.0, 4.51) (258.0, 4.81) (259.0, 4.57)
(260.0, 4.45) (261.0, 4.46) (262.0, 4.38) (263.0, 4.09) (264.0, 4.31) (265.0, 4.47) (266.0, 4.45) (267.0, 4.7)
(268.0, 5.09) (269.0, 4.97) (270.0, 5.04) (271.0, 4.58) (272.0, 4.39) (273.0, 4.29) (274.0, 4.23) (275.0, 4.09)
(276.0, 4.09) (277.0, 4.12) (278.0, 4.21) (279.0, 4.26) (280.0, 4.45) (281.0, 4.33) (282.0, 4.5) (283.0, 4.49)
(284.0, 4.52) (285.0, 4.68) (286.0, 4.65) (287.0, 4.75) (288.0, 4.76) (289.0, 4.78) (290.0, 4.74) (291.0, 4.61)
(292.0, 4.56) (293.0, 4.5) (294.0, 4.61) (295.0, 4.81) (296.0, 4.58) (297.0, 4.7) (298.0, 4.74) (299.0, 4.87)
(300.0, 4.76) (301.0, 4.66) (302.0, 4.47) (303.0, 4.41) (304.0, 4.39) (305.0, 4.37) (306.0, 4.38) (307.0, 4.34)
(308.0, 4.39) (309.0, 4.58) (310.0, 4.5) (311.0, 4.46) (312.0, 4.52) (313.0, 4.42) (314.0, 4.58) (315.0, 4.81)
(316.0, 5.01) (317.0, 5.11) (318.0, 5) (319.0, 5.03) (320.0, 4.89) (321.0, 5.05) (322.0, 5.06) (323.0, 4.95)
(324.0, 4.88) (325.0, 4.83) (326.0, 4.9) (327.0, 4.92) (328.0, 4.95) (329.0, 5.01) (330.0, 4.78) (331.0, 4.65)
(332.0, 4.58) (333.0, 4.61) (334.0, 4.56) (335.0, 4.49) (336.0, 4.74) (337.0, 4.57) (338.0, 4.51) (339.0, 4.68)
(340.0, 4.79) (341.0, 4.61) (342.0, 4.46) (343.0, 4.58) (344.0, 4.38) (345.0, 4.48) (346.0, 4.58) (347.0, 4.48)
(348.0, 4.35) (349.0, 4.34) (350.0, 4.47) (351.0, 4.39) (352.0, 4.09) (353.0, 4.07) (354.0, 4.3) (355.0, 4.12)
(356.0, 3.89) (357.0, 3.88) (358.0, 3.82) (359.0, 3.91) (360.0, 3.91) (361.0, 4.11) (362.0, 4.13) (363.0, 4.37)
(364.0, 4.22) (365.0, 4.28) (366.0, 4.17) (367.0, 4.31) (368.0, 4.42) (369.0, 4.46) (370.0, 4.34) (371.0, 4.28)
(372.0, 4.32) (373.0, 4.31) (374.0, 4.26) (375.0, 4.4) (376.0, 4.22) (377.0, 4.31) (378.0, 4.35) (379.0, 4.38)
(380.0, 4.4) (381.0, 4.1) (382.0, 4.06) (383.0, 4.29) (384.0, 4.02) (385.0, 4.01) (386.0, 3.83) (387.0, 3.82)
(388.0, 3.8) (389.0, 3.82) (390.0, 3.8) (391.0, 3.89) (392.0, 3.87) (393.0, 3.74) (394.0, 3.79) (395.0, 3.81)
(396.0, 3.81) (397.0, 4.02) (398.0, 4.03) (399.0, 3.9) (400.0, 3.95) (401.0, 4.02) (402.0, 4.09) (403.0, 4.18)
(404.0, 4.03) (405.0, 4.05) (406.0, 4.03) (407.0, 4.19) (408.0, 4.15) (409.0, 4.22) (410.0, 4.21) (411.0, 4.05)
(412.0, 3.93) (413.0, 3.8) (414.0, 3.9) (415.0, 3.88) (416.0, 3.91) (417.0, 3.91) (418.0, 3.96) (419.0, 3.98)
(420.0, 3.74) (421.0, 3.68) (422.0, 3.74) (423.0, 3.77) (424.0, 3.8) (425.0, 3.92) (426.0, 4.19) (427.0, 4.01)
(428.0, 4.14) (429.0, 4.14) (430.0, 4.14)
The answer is -3.1 mm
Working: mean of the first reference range 3.55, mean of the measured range 4.59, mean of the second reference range 4.14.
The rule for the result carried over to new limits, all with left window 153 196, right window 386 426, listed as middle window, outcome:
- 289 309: -4.43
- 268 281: -2.50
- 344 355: -1.47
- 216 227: -0.91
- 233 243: -2.86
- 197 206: 0.77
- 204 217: 0.32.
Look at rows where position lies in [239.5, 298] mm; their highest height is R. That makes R 5.13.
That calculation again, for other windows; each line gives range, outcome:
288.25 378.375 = 5.11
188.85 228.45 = 4.21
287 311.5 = 4.87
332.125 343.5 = 4.79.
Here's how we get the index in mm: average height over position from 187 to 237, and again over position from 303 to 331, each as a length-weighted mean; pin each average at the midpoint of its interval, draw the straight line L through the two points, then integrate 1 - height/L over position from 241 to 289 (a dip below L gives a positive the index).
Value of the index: -4.5 mm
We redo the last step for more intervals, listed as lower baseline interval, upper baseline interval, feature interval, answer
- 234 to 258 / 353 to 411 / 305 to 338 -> -2.33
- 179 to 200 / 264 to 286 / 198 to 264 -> -4.03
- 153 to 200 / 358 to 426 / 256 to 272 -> -3.64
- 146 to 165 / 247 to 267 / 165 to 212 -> 7.74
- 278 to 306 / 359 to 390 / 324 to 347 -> -1.57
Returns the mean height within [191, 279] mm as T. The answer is 4.19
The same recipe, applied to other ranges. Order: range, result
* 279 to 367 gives 4.54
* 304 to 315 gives 4.47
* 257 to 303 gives 4.54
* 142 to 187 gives 3.57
